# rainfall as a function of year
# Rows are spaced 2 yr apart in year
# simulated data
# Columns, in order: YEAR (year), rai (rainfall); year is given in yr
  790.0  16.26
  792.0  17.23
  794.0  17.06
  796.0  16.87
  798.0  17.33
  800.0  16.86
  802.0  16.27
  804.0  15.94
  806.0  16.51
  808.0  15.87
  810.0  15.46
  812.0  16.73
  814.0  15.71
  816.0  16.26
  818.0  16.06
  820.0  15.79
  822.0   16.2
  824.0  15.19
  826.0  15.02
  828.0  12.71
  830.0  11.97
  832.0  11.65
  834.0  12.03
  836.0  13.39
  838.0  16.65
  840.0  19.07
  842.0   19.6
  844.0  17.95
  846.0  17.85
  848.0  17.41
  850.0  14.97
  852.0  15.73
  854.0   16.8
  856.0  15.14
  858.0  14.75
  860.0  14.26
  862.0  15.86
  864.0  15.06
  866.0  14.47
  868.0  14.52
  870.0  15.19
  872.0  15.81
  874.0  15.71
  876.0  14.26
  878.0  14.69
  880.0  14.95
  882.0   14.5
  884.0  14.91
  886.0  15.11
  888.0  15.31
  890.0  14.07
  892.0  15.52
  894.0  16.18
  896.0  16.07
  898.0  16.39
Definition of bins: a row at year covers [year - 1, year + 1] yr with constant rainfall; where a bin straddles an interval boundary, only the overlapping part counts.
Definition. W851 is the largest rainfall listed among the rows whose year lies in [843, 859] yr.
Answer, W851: 17.95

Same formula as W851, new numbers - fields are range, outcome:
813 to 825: 16.26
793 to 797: 17.06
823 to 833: 15.19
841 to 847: 19.6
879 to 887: 15.11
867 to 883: 15.81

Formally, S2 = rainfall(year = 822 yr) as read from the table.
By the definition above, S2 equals 16.2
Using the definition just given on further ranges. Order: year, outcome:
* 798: 17.33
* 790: 16.26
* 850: 14.97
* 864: 15.06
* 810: 15.46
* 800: 16.86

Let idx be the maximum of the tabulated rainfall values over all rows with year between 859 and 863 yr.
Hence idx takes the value 15.86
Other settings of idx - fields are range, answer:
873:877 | 15.71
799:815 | 16.86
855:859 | 15.14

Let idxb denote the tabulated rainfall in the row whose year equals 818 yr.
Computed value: 16.06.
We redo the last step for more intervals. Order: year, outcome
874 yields 15.71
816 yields 16.26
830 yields 11.97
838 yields 16.65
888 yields 15.31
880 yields 14.95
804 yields 15.94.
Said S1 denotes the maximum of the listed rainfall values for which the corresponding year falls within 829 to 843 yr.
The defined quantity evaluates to 19.6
